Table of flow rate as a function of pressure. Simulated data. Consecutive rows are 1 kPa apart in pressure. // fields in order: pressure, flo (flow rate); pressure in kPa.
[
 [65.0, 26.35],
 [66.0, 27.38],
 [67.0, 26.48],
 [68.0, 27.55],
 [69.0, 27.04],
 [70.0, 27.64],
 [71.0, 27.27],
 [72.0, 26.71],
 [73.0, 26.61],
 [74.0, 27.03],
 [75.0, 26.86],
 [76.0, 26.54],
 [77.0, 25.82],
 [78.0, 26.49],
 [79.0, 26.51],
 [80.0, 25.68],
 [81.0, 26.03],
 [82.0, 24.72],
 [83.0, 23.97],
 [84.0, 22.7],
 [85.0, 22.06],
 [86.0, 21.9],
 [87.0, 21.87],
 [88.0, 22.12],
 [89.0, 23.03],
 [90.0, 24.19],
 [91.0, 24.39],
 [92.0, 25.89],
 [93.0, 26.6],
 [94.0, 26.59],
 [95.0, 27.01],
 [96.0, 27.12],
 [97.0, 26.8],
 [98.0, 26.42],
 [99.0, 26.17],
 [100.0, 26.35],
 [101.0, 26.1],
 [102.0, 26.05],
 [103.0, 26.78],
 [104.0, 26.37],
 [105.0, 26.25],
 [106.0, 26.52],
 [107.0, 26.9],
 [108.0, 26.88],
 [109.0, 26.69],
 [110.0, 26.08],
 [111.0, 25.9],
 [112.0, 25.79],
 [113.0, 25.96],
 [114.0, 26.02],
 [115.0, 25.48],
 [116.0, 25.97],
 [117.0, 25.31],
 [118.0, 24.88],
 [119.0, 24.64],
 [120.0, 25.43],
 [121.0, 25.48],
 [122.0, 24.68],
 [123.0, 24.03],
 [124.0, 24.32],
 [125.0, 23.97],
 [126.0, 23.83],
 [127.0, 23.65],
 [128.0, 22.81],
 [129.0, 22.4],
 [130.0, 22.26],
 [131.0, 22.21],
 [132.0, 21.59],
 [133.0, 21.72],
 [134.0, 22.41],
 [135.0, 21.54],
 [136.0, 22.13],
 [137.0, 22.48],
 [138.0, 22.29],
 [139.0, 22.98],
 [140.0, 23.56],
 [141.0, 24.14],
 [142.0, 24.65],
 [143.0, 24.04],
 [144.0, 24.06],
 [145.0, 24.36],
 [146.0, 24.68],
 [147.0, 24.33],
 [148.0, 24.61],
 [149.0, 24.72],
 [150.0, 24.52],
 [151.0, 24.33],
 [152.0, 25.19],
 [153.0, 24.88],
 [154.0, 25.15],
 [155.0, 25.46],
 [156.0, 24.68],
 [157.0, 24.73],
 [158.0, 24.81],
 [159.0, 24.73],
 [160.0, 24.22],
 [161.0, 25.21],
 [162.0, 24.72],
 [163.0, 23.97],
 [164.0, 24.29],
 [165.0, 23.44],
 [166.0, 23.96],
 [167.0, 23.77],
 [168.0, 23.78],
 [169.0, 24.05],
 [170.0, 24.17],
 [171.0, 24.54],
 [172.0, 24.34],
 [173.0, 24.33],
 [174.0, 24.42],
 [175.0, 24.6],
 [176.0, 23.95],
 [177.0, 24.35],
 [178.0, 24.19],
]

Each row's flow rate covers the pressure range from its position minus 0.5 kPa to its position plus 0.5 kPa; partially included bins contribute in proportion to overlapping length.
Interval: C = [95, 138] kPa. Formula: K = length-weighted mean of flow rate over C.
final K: 24.9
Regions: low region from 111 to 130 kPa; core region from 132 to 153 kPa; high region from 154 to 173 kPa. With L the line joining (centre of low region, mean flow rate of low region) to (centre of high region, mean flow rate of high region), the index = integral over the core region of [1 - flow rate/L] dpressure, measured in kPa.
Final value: 0.8 kPa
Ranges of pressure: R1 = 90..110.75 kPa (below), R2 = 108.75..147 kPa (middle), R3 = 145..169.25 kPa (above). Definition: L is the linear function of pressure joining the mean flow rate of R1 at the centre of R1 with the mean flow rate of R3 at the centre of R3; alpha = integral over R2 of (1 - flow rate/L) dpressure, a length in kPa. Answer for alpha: 2.1 kPa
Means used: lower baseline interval 26.3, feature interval 24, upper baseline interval 24.5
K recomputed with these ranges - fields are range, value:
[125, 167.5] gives 23.8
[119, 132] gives 23.7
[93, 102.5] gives 26.5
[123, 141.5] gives 22.8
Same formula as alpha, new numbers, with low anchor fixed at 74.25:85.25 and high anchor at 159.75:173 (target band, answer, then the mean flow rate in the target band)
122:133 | 0.7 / 23.1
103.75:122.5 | -0.7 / 25.8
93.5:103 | -0.5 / 26.5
